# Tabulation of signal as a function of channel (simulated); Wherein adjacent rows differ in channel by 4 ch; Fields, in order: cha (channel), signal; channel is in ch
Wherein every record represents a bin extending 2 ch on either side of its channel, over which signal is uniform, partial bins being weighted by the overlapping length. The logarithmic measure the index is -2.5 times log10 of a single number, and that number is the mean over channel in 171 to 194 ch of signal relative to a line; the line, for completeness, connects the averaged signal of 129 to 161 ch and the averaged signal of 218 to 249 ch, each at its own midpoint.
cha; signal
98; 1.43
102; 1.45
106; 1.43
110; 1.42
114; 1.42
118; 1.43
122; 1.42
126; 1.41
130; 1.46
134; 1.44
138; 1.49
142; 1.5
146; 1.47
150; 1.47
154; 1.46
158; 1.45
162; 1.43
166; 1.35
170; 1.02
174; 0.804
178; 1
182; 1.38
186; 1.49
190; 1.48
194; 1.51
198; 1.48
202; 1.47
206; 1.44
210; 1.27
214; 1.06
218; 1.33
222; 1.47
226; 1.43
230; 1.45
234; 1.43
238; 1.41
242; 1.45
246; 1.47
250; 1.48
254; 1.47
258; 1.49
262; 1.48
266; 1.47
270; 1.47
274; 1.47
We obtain 0.17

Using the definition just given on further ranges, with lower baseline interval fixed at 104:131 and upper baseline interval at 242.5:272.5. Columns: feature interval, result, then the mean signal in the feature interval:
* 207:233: 0.092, 1.34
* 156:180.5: 0.219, 1.18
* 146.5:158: -0.019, 1.46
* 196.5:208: -0.006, 1.46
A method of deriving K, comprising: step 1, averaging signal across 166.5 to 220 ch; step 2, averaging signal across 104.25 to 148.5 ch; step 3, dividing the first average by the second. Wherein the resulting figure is 0.89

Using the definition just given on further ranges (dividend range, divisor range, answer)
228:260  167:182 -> 1.42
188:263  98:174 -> 1.02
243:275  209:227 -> 1.13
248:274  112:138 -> 1.03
